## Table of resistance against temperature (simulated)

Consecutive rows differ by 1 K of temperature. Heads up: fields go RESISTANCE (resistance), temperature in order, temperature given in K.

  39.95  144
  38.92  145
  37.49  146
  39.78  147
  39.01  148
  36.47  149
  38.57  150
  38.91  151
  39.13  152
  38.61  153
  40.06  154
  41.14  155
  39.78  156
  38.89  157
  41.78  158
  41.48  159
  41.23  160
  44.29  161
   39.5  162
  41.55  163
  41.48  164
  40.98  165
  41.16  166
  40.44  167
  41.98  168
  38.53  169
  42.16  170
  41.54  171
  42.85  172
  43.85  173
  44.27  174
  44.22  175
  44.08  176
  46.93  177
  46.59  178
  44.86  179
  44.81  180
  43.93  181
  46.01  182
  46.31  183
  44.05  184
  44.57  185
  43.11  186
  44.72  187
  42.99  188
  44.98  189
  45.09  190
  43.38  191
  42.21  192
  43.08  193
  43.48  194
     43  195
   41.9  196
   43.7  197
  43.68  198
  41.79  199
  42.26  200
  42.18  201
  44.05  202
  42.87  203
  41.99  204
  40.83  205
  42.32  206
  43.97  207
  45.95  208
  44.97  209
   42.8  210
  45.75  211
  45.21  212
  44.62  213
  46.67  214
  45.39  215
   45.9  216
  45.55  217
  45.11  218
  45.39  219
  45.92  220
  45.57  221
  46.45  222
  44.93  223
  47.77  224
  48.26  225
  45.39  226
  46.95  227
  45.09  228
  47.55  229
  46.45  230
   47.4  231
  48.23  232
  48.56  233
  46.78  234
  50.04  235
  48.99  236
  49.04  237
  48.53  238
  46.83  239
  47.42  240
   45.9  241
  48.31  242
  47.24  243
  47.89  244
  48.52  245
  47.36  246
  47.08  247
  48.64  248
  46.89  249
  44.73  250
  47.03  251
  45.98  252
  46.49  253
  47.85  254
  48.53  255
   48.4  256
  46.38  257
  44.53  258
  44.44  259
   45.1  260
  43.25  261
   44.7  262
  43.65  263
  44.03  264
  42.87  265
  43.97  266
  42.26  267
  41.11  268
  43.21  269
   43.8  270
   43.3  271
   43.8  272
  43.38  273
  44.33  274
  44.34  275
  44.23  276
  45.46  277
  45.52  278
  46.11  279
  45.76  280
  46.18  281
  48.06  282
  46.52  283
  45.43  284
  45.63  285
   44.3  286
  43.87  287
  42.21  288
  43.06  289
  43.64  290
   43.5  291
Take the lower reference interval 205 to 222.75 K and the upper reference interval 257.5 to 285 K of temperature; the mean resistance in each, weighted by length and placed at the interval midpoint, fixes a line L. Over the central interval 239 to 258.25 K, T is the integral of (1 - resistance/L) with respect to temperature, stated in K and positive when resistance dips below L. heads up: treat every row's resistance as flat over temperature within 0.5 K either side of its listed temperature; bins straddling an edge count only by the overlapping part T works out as -1.1 K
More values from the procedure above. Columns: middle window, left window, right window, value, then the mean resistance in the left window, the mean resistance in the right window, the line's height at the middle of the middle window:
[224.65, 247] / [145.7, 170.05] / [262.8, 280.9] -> -2.5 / 40.2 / 44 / 42.8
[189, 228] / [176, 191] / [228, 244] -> 1.5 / 44.8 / 47.7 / 46.2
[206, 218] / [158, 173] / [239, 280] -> -0.4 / 41.5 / 45.5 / 43.4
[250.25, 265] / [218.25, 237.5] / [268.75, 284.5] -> 0.1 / 47.1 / 45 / 45.8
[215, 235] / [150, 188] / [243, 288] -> -1.1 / 42.4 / 45.3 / 44.1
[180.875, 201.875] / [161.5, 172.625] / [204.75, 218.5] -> -0.3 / 41.1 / 44.7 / 43.1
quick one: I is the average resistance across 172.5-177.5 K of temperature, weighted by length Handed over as 44.7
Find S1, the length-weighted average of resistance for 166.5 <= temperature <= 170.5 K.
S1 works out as 40.8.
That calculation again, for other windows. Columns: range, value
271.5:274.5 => 43.8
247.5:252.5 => 46.7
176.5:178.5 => 46.8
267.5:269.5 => 42.2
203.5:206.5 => 41.7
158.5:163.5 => 41.6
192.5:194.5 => 43.3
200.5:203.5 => 43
